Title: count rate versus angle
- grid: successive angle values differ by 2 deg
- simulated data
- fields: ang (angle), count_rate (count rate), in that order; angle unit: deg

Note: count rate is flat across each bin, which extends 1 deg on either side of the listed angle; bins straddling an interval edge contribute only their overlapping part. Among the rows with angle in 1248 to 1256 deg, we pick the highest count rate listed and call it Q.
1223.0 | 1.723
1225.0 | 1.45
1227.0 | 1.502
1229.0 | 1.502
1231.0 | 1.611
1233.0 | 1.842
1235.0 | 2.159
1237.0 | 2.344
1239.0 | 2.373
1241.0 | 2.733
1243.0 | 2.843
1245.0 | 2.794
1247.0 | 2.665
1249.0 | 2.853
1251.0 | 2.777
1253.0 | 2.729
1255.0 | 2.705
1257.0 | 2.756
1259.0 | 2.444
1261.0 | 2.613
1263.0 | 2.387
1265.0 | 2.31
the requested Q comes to 2.853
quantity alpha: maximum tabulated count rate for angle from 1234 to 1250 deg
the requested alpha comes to 2.853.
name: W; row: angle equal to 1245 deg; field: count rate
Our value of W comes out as 2.794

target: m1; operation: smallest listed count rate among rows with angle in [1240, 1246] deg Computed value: 2.733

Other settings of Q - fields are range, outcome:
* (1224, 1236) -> 2.159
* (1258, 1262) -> 2.613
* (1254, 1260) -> 2.756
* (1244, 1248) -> 2.794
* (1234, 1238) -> 2.344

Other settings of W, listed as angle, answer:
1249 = 2.853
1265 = 2.31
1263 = 2.387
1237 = 2.344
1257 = 2.756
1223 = 1.723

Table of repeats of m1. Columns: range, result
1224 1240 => 1.45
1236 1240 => 2.344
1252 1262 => 2.444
